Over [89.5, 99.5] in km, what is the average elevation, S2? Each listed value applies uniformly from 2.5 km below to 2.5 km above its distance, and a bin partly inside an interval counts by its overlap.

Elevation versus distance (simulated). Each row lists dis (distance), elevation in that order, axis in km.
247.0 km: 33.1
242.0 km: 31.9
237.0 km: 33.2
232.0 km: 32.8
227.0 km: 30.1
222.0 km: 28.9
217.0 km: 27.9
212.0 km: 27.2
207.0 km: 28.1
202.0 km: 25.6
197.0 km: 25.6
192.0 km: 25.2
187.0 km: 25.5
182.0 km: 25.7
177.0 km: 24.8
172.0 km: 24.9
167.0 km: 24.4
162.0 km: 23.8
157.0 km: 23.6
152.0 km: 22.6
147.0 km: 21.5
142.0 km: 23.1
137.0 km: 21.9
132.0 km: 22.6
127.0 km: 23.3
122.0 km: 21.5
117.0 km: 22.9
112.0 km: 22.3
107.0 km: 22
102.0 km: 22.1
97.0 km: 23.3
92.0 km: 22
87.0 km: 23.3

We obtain 22.6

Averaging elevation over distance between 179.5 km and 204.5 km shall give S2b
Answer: 25.5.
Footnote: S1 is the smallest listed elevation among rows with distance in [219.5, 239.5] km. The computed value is 28.9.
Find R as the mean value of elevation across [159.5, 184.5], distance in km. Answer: 24.7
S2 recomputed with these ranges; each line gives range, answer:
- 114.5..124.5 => 22.2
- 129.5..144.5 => 22.5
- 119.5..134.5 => 22.5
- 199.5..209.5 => 26.9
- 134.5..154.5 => 22.3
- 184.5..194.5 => 25.4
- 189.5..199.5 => 25.4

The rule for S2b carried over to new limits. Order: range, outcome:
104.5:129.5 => 22.4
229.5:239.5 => 33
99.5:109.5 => 22.1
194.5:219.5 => 26.9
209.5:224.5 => 28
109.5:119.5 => 22.6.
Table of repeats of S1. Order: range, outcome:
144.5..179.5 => 21.5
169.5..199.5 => 24.8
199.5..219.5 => 25.6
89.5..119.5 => 22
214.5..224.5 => 27.9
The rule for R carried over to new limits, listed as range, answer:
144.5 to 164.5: 22.9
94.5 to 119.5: 22.5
